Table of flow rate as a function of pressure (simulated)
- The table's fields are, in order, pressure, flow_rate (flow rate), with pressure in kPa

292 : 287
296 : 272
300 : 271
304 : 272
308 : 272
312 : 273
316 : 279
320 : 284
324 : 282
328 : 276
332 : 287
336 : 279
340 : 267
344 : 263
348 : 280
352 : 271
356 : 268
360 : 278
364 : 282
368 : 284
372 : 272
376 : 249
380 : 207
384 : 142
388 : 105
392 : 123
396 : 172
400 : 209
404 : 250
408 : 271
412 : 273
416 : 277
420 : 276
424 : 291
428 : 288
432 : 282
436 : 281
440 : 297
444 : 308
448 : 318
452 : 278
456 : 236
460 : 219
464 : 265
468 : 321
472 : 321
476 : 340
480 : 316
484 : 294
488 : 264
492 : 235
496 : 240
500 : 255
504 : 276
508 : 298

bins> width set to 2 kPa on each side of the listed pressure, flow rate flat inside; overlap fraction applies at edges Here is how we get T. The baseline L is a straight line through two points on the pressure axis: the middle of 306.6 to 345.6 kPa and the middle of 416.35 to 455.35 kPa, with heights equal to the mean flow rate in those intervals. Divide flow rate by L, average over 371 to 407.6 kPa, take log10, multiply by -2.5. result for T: 0.41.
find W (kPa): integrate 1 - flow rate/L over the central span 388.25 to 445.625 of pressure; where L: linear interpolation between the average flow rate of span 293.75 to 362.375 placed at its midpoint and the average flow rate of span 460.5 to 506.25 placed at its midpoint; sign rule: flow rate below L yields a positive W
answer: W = 5.6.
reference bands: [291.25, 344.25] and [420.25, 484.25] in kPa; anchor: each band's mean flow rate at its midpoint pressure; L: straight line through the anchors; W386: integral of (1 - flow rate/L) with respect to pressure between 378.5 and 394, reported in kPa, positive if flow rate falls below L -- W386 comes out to 7.7 kPa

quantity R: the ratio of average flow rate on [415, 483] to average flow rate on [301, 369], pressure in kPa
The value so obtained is 1.05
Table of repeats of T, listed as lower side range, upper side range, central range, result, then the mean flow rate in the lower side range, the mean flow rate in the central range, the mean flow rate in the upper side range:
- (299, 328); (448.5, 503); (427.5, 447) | -0.06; 276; 293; 277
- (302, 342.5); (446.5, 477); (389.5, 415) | 0.29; 277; 217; 285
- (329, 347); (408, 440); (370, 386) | 0.27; 274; 218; 282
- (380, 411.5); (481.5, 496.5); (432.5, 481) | -0.23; 188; 291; 262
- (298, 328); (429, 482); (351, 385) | 0.12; 276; 253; 291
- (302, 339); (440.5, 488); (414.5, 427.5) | 0.02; 278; 282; 291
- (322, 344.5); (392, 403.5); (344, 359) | -0.09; 277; 272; 187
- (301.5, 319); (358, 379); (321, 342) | -0.02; 274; 278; 270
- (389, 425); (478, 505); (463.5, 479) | -0.21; 233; 317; 268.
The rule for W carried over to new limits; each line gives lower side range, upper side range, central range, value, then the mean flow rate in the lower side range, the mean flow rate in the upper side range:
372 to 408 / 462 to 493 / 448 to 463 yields 0.8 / 192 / 296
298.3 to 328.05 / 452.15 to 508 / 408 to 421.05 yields 0.1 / 276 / 276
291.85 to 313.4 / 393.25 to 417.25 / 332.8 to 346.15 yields -0.6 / 273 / 237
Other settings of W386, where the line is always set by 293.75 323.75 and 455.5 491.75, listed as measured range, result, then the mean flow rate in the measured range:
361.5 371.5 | -0.1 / 281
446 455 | -0.2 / 291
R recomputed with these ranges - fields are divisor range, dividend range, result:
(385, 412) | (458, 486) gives 1.54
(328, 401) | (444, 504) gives 1.18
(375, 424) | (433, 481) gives 1.35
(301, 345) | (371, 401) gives 0.66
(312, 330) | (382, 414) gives 0.69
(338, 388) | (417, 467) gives 1.12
